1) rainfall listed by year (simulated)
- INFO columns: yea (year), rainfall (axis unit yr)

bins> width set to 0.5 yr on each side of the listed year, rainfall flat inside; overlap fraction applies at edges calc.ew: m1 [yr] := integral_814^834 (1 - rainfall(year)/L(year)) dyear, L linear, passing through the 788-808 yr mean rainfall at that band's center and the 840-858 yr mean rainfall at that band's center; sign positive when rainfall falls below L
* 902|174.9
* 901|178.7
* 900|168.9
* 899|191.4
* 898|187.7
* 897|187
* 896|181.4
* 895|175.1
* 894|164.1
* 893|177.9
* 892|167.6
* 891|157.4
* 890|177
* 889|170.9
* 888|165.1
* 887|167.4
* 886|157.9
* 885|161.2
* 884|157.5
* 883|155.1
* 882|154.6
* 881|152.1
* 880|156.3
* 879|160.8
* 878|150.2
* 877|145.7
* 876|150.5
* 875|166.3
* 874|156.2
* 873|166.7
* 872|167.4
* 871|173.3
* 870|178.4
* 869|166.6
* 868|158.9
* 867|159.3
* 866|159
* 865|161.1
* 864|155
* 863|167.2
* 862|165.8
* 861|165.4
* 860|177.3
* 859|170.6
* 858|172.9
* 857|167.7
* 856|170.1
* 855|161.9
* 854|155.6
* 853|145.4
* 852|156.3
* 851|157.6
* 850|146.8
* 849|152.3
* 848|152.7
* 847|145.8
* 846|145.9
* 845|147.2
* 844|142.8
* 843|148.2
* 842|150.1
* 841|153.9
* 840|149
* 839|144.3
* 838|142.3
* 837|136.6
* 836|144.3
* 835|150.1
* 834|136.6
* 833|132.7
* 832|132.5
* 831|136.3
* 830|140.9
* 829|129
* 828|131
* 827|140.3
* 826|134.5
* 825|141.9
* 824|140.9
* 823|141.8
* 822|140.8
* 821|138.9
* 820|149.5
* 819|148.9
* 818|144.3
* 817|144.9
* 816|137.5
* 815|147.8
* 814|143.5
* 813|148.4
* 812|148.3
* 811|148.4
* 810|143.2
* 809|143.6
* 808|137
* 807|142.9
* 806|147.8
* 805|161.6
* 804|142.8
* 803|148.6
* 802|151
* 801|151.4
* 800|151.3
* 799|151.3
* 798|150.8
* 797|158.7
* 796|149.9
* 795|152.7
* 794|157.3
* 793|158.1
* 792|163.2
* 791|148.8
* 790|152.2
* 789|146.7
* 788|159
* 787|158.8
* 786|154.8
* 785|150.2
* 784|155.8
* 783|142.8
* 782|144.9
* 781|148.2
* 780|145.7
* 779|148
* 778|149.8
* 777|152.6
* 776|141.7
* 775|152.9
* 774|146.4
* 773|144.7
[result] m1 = 1.7 yr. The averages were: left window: 152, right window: 153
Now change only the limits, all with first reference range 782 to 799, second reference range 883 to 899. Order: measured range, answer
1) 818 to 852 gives 3.7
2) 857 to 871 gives 0.0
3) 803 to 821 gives 1.3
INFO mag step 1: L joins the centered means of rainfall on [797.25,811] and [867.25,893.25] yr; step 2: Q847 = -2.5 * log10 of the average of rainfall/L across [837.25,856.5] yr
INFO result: 0.04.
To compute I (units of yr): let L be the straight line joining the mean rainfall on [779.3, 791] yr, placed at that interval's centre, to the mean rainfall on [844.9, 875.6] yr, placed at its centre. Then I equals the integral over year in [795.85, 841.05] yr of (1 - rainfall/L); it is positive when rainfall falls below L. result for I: 3.3 yr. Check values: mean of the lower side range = 151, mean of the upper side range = 161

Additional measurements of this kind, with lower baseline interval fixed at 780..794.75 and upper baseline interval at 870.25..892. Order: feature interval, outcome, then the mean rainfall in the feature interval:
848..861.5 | -0.2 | 161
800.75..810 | 0.4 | 147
